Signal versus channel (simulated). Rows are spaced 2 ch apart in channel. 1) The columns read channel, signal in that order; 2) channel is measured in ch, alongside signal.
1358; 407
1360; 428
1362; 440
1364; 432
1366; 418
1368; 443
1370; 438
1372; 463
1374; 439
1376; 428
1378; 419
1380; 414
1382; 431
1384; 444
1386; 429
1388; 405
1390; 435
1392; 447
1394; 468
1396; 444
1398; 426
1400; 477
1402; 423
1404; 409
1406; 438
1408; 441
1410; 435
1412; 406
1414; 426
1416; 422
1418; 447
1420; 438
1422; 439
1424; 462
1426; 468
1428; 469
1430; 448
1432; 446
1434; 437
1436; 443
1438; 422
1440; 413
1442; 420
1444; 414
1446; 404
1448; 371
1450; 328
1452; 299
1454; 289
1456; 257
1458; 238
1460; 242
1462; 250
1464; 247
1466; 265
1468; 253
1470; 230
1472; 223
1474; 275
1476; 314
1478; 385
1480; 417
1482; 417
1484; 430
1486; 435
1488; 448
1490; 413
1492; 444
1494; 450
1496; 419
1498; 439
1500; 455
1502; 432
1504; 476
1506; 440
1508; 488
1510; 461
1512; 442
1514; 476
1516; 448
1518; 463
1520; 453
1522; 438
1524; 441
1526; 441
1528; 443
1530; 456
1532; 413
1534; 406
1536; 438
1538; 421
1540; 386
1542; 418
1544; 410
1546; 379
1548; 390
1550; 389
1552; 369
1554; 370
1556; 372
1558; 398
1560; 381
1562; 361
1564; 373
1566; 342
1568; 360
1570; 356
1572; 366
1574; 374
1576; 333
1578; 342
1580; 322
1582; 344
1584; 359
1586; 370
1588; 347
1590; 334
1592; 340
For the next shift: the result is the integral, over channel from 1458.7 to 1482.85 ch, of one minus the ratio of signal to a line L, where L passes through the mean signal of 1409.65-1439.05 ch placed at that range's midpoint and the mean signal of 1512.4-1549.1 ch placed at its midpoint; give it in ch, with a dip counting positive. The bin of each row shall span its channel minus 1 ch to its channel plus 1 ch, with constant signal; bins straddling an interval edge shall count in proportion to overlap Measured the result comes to 8.0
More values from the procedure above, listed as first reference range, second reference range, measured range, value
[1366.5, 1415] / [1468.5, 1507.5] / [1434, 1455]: 1.6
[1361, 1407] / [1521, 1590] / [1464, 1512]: 1.7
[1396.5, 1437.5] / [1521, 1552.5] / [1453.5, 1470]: 6.8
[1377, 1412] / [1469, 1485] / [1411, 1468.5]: 1.1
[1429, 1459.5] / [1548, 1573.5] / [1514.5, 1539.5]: -4.5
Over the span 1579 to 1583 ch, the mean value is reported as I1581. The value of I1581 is 333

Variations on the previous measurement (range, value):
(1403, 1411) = 431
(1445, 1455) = 338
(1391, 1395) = 458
